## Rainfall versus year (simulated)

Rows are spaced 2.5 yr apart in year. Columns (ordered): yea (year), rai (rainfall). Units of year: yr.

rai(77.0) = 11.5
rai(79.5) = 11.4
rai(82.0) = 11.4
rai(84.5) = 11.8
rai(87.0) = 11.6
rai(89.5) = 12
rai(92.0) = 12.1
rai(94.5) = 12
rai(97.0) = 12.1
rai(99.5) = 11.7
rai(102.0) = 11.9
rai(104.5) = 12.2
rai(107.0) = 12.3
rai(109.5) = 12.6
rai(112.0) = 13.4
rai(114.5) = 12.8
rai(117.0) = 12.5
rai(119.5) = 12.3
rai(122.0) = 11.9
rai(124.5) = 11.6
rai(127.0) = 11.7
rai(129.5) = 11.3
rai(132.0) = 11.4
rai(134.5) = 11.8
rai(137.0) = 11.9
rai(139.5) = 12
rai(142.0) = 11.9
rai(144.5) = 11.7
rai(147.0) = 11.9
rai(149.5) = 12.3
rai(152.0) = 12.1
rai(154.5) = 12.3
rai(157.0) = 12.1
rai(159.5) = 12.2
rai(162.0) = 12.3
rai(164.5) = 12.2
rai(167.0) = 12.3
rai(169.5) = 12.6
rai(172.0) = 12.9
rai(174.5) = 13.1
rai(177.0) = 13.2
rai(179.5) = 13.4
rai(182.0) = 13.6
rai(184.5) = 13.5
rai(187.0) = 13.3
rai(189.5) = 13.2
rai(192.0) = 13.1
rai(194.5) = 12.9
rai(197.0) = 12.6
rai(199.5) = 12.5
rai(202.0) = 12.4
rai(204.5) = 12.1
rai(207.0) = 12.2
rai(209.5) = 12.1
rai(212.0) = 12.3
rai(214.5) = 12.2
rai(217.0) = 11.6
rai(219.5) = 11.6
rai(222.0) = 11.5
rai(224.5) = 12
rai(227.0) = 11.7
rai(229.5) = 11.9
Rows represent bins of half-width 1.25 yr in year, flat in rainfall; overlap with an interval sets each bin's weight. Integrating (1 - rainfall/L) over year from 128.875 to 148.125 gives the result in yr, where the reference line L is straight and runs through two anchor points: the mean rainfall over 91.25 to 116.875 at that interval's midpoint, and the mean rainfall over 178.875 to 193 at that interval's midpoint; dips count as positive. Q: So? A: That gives 1.5 yr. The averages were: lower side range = 12.3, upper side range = 13.4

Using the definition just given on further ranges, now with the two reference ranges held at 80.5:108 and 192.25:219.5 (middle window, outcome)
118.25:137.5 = 0.47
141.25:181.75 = -1.01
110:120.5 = -0.67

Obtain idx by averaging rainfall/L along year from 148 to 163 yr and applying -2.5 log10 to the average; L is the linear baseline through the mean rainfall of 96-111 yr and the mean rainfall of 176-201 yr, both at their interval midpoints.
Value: 0.05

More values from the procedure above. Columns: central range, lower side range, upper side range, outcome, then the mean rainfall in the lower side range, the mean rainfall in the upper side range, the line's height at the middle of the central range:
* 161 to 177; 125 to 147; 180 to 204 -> -0.01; 11.7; 13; 12.5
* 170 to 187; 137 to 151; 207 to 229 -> -0.11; 12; 11.9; 11.9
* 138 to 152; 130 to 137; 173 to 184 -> 0.01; 11.6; 13.3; 12.1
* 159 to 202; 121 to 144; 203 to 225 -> -0.09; 11.7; 12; 11.9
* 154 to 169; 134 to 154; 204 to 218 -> -0.02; 12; 12.1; 12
